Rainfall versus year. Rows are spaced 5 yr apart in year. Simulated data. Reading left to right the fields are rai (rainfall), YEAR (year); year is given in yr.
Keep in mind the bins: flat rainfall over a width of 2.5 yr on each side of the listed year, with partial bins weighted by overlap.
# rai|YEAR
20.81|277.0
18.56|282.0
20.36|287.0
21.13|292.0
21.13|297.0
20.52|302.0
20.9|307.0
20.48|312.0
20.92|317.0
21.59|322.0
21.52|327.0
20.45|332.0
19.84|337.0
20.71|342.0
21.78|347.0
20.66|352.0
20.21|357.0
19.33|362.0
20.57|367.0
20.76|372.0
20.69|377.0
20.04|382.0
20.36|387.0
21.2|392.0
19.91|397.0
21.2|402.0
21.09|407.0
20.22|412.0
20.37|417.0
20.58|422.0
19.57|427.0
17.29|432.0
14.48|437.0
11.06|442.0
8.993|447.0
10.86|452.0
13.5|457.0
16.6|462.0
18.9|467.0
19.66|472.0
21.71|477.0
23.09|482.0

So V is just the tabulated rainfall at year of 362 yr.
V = 19.33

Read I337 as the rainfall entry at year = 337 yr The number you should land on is 19.84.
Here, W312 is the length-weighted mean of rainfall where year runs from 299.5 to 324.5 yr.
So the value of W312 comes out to 20.9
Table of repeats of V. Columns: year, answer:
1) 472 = 19.66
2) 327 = 21.52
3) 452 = 10.86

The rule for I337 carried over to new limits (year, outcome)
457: 13.5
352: 20.66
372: 20.76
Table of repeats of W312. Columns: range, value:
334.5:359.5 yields 20.6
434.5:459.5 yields 11.8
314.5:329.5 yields 21.3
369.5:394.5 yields 20.6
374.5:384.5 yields 20.4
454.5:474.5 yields 17.2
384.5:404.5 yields 20.7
